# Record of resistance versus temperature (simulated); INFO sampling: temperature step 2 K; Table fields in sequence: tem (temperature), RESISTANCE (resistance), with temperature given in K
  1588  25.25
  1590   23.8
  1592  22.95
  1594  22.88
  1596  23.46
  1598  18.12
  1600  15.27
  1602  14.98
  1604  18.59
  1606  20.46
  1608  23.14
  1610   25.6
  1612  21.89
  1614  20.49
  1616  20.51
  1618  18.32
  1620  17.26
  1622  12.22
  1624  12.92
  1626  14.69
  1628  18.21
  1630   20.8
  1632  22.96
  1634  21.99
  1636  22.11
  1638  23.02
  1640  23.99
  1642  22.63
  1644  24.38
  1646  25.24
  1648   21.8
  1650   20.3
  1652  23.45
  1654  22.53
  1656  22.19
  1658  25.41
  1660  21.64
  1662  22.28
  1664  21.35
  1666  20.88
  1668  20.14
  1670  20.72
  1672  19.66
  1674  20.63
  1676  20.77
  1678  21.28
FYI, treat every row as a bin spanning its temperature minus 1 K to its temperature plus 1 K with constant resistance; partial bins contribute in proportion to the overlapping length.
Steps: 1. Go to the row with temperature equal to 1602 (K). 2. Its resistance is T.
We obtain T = 14.98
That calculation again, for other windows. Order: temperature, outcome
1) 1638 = 23.02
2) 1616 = 20.51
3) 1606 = 20.46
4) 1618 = 18.32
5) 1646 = 25.24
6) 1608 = 23.14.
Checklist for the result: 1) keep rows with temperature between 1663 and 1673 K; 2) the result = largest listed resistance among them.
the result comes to 21.35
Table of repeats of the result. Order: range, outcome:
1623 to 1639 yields 23.02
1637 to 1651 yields 25.24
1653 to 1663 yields 25.41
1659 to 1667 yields 22.28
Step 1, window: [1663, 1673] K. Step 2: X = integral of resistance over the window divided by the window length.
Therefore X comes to 20.6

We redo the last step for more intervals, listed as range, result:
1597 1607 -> 17.5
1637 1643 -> 23.2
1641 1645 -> 23.5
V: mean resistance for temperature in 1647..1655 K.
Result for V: 22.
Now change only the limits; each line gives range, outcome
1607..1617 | 22.3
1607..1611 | 24.4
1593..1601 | 19.9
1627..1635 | 21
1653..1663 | 22.8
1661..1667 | 21.5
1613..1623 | 17.8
